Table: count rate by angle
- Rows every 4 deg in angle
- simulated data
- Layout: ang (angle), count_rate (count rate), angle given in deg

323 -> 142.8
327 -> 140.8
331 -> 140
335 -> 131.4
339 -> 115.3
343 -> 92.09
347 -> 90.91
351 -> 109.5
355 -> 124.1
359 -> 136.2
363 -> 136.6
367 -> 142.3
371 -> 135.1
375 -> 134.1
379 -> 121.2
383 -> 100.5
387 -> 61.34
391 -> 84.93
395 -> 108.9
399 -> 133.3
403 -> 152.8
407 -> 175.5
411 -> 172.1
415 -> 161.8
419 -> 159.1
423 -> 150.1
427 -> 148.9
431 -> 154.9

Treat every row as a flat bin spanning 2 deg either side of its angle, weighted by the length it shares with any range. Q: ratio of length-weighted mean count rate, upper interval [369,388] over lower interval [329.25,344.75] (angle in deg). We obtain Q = 0.9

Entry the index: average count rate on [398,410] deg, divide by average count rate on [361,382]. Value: 1.19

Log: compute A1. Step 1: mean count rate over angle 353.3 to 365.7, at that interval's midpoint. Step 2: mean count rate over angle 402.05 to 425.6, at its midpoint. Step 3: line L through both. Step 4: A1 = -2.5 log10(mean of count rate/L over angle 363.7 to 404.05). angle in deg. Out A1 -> 0.23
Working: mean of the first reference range 133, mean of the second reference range 162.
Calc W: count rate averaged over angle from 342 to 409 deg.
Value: 120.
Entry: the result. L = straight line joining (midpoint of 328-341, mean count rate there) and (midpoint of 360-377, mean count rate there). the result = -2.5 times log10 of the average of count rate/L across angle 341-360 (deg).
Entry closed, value 0.217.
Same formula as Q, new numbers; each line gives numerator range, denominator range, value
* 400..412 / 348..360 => 1.37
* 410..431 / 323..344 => 1.24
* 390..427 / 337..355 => 1.40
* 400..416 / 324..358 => 1.37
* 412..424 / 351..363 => 1.24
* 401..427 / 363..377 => 1.17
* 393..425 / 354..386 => 1.20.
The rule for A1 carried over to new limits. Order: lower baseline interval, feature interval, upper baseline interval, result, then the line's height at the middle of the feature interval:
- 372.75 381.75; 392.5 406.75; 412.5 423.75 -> 0.07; 144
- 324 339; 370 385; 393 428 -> 0.18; 145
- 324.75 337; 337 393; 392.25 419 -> 0.25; 143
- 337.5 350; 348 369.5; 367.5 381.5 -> -0.12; 115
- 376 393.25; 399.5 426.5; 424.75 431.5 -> -0.22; 132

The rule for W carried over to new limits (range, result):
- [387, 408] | 122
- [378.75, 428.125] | 133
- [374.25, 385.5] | 114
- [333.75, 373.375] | 121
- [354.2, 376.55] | 135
